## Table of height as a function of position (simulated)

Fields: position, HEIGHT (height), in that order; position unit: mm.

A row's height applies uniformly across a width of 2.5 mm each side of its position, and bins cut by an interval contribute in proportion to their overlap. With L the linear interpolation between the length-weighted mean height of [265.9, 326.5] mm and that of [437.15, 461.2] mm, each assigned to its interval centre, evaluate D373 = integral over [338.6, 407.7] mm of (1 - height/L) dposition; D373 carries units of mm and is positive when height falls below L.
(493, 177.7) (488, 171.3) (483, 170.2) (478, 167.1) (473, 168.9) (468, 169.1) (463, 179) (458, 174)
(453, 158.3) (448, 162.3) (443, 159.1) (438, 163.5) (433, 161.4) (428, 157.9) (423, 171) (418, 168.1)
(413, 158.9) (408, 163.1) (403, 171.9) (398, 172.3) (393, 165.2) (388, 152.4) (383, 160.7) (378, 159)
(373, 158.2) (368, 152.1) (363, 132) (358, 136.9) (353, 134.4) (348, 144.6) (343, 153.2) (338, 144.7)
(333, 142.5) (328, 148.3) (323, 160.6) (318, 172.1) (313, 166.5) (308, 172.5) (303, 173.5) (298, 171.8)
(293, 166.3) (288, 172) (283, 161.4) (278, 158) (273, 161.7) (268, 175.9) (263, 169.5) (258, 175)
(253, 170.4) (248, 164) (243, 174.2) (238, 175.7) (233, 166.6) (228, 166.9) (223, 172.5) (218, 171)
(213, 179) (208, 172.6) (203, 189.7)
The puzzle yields 5.1 mm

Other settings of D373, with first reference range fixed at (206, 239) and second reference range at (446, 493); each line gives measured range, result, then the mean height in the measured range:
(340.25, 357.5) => 2.8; 143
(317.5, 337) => 2.0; 153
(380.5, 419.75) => 1.4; 164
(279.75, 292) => 0.4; 166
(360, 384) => 2.7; 152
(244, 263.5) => 0.2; 170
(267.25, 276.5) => 0.3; 166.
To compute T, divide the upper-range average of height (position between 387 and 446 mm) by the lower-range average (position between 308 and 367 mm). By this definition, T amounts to 1.09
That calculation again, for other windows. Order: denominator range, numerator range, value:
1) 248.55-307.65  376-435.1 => 0.97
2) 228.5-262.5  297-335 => 0.96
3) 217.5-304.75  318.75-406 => 0.90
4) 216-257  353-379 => 0.86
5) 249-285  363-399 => 0.94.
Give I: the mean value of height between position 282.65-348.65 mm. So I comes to 161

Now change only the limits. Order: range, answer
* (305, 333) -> 162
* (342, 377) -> 145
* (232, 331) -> 168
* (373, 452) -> 163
